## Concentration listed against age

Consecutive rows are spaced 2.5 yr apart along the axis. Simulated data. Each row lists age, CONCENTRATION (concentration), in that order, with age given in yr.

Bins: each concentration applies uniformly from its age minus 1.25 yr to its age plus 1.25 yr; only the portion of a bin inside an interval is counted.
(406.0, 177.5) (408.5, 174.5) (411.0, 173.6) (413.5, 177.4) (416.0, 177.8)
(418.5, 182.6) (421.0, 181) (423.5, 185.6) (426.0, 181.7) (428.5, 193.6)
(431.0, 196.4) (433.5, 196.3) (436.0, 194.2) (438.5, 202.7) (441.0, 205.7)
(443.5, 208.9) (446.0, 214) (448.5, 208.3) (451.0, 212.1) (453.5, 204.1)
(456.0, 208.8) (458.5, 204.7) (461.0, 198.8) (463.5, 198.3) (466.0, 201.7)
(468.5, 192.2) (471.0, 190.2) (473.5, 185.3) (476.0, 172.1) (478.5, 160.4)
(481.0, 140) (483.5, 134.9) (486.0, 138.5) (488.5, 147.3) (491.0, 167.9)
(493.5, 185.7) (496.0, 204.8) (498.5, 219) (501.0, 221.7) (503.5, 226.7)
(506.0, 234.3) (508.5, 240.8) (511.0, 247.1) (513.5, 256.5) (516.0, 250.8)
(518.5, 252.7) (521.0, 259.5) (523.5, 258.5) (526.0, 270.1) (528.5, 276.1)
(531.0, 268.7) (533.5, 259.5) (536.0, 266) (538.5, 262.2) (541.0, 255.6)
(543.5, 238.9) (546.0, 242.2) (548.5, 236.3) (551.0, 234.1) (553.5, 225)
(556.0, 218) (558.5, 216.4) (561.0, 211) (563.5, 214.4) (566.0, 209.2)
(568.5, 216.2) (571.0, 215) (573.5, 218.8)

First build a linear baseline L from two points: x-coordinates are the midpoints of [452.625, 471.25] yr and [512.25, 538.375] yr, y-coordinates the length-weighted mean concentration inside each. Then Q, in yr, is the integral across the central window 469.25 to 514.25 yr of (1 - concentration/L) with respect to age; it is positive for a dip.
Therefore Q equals 7.5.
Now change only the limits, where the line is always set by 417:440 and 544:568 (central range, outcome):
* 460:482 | 2.06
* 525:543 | -3.87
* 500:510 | -1.02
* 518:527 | -1.93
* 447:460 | -0.70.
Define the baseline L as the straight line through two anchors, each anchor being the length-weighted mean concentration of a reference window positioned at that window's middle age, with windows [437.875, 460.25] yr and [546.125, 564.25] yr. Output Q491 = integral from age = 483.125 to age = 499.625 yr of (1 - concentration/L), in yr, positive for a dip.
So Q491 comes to 3.2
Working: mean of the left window 208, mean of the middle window 173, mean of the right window 224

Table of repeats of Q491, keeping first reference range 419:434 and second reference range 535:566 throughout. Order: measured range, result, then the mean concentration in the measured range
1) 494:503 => 0.0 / 214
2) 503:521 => -2.1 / 246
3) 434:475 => -0.6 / 202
